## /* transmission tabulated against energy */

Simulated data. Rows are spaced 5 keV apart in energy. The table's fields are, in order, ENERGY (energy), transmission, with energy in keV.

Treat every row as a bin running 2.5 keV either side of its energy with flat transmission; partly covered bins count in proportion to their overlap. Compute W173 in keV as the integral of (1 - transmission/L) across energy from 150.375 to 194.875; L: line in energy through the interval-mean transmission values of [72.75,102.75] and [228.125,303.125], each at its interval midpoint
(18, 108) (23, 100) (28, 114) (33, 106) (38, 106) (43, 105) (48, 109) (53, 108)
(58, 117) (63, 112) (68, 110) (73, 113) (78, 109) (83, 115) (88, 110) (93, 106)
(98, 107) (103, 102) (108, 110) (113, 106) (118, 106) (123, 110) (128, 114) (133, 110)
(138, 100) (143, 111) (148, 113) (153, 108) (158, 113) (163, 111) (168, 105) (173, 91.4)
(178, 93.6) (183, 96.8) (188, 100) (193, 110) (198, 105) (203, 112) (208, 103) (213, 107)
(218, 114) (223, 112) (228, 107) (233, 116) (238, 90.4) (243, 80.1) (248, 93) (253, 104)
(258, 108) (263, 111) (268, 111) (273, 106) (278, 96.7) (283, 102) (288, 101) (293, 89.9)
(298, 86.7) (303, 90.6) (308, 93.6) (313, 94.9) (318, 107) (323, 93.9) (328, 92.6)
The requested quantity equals 0.6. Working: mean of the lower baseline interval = 109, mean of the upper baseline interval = 99.6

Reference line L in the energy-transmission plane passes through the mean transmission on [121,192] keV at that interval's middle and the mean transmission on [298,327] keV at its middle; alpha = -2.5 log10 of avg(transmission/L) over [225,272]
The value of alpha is -0.03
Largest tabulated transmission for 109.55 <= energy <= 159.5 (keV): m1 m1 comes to 114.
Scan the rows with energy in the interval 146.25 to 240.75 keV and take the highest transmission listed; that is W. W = 116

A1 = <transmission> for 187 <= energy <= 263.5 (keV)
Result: 104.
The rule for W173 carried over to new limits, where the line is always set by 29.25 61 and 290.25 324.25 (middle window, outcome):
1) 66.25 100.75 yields -1.1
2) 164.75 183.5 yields 0.8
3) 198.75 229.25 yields -3.0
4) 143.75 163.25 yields -1.6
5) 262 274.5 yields -1.7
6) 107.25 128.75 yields -0.8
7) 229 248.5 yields 0.4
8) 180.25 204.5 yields -1.0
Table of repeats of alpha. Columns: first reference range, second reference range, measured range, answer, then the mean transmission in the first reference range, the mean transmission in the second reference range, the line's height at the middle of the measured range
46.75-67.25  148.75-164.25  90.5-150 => 0.03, 112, 111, 111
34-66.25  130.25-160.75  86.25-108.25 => 0.03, 109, 109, 109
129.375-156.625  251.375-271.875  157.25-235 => 0.03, 109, 109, 109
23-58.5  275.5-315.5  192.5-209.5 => -0.08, 108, 94.4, 99.5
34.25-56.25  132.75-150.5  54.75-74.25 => -0.05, 107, 108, 107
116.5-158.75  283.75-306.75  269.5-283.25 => -0.08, 109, 92.9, 94.9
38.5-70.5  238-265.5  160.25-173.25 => -0.01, 110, 98.4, 103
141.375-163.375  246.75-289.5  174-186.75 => 0.15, 111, 104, 109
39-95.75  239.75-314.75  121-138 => -0.03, 110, 97.9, 107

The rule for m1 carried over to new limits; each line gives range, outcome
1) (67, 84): 115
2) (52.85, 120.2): 117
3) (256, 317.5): 111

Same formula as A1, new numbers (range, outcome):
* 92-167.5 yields 108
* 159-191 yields 100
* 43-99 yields 110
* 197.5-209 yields 107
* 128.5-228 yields 106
